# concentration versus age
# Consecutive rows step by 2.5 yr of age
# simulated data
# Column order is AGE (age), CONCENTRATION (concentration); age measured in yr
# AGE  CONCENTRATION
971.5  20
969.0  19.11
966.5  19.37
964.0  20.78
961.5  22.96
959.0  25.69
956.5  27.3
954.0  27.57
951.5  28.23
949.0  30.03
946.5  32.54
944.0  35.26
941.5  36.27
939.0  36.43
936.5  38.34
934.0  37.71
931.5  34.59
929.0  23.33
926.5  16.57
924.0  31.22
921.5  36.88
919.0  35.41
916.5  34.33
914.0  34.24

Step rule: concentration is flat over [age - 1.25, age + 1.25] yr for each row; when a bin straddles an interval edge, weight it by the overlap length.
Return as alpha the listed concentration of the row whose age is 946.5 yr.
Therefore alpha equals 32.54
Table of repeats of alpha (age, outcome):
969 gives 19.11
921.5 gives 36.88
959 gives 25.69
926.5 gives 16.57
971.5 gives 20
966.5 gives 19.37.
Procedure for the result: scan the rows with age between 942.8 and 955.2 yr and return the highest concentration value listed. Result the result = 35.26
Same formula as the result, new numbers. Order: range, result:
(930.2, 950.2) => 38.34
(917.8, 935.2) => 37.71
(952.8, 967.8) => 27.57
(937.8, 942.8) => 36.43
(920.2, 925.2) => 36.88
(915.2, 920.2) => 35.41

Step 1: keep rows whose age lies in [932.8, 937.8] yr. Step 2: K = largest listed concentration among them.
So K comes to 38.34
